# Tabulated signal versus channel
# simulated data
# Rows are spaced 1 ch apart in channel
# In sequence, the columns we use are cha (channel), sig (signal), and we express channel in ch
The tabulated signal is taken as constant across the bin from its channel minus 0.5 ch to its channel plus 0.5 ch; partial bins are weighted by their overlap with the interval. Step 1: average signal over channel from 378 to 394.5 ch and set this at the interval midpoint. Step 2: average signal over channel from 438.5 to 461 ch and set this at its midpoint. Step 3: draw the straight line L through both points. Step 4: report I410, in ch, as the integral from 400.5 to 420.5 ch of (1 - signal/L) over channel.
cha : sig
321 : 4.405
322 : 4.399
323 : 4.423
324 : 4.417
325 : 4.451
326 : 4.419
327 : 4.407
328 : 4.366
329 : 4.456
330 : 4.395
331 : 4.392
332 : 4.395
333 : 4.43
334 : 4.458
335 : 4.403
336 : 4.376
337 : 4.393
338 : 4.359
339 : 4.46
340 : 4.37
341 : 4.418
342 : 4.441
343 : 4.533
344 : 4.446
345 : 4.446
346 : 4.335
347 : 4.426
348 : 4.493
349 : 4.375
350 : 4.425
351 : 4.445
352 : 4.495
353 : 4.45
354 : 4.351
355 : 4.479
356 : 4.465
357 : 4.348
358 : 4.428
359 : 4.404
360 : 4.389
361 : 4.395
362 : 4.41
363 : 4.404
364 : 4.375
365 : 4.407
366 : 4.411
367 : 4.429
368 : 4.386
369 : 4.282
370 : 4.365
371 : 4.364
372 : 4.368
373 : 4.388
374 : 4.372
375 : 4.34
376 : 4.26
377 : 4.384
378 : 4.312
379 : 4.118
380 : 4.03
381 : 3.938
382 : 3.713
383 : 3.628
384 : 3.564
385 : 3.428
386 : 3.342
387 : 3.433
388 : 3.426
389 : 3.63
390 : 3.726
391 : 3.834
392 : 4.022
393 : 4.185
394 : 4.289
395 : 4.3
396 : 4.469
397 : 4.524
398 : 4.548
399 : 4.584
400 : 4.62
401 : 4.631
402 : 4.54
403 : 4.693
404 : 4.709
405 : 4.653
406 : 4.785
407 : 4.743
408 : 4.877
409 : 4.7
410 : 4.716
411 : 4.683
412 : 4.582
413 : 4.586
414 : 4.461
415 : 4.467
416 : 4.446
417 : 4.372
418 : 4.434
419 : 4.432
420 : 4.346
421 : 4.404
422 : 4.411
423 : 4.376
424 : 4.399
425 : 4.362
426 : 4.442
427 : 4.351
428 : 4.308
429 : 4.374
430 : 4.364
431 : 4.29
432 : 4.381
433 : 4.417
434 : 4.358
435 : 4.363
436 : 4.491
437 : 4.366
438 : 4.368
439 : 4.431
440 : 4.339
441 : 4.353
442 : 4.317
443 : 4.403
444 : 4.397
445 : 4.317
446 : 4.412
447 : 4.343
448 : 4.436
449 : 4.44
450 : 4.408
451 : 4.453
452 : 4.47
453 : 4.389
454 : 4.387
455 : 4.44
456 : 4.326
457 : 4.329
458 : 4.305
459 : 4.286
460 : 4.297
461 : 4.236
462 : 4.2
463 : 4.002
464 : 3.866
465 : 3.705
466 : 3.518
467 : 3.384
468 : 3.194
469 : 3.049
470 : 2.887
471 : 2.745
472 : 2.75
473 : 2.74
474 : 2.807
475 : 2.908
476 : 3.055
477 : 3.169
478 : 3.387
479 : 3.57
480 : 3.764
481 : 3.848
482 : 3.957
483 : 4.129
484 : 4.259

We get -2.9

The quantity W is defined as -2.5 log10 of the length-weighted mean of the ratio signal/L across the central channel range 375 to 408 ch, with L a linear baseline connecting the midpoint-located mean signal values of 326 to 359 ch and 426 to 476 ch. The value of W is 0.02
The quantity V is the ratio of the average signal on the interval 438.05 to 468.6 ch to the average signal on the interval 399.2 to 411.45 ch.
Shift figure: 0.9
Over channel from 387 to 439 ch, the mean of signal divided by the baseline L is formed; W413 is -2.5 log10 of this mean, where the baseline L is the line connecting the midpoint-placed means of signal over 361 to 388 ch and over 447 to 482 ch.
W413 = -0.11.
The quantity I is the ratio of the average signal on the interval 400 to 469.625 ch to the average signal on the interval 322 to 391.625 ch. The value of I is 1.0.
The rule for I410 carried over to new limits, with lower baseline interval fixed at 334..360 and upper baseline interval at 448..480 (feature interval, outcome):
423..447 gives -2.8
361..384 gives 0.2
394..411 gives -2.2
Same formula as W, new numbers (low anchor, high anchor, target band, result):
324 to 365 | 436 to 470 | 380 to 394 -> 0.16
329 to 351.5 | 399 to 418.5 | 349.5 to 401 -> 0.08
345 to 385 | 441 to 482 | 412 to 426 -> -0.10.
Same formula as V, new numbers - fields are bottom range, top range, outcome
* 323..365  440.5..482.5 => 0.87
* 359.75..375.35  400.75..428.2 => 1.04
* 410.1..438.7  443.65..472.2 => 0.91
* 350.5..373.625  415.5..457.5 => 1.00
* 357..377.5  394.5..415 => 1.05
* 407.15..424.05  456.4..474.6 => 0.79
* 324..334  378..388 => 0.84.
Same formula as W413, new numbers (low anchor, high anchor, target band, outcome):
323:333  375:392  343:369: -0.077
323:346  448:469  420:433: -0.046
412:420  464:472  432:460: -0.173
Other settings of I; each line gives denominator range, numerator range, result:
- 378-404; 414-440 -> 1.08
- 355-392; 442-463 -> 1.05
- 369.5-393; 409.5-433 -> 1.12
